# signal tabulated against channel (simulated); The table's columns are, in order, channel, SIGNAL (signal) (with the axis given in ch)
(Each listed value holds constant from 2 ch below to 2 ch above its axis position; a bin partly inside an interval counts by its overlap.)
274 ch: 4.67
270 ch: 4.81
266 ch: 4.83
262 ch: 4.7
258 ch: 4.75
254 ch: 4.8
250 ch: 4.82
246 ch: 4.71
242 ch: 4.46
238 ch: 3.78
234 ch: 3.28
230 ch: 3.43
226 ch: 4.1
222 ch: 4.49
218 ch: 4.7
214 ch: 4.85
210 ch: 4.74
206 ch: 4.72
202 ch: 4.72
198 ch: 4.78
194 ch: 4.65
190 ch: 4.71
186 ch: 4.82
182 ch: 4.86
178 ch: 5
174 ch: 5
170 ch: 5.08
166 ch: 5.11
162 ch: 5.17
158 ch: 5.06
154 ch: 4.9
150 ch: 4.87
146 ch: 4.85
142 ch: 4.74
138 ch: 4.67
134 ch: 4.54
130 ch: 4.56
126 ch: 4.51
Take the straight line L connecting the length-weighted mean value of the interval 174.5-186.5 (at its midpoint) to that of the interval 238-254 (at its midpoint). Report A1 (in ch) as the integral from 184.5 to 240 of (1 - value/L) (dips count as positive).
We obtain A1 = 4.0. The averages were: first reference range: 4.92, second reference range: 4.57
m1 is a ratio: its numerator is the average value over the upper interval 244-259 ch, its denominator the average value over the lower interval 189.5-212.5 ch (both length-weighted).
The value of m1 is 1.01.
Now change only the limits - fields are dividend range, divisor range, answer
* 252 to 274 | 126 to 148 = 1.02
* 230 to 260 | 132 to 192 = 0.88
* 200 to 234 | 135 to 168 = 0.90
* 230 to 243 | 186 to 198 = 0.79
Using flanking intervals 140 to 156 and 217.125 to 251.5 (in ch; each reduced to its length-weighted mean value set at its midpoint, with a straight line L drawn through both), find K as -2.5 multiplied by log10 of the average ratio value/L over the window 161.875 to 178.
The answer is -0.089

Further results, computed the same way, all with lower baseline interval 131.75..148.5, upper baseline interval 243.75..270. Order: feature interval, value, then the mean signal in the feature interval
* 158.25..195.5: -0.05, 4.94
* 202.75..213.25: 0.00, 4.74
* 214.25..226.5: 0.05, 4.53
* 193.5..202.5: 0.00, 4.73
